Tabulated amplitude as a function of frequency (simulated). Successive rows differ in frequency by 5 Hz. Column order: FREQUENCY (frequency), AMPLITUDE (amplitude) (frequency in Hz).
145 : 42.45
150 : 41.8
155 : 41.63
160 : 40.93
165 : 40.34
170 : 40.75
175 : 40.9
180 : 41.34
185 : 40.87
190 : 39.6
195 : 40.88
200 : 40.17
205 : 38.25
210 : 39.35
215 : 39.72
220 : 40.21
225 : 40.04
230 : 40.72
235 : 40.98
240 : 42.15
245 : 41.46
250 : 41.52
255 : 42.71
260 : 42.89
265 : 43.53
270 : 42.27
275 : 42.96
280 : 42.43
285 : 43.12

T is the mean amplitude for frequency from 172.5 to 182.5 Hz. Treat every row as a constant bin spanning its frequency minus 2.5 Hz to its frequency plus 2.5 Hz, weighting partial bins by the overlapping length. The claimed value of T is 41.1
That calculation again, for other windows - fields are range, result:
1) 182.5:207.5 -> 40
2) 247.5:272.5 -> 42.6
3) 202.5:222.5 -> 39.4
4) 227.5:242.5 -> 41.3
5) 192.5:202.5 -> 40.5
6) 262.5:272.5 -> 42.9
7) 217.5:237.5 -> 40.5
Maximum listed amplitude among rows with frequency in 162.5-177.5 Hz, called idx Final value 40.9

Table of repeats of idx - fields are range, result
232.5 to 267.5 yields 43.53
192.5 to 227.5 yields 40.88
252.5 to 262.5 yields 42.89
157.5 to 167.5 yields 40.93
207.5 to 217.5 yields 39.72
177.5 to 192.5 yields 41.34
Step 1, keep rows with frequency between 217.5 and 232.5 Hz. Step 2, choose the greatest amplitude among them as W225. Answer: 40.72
